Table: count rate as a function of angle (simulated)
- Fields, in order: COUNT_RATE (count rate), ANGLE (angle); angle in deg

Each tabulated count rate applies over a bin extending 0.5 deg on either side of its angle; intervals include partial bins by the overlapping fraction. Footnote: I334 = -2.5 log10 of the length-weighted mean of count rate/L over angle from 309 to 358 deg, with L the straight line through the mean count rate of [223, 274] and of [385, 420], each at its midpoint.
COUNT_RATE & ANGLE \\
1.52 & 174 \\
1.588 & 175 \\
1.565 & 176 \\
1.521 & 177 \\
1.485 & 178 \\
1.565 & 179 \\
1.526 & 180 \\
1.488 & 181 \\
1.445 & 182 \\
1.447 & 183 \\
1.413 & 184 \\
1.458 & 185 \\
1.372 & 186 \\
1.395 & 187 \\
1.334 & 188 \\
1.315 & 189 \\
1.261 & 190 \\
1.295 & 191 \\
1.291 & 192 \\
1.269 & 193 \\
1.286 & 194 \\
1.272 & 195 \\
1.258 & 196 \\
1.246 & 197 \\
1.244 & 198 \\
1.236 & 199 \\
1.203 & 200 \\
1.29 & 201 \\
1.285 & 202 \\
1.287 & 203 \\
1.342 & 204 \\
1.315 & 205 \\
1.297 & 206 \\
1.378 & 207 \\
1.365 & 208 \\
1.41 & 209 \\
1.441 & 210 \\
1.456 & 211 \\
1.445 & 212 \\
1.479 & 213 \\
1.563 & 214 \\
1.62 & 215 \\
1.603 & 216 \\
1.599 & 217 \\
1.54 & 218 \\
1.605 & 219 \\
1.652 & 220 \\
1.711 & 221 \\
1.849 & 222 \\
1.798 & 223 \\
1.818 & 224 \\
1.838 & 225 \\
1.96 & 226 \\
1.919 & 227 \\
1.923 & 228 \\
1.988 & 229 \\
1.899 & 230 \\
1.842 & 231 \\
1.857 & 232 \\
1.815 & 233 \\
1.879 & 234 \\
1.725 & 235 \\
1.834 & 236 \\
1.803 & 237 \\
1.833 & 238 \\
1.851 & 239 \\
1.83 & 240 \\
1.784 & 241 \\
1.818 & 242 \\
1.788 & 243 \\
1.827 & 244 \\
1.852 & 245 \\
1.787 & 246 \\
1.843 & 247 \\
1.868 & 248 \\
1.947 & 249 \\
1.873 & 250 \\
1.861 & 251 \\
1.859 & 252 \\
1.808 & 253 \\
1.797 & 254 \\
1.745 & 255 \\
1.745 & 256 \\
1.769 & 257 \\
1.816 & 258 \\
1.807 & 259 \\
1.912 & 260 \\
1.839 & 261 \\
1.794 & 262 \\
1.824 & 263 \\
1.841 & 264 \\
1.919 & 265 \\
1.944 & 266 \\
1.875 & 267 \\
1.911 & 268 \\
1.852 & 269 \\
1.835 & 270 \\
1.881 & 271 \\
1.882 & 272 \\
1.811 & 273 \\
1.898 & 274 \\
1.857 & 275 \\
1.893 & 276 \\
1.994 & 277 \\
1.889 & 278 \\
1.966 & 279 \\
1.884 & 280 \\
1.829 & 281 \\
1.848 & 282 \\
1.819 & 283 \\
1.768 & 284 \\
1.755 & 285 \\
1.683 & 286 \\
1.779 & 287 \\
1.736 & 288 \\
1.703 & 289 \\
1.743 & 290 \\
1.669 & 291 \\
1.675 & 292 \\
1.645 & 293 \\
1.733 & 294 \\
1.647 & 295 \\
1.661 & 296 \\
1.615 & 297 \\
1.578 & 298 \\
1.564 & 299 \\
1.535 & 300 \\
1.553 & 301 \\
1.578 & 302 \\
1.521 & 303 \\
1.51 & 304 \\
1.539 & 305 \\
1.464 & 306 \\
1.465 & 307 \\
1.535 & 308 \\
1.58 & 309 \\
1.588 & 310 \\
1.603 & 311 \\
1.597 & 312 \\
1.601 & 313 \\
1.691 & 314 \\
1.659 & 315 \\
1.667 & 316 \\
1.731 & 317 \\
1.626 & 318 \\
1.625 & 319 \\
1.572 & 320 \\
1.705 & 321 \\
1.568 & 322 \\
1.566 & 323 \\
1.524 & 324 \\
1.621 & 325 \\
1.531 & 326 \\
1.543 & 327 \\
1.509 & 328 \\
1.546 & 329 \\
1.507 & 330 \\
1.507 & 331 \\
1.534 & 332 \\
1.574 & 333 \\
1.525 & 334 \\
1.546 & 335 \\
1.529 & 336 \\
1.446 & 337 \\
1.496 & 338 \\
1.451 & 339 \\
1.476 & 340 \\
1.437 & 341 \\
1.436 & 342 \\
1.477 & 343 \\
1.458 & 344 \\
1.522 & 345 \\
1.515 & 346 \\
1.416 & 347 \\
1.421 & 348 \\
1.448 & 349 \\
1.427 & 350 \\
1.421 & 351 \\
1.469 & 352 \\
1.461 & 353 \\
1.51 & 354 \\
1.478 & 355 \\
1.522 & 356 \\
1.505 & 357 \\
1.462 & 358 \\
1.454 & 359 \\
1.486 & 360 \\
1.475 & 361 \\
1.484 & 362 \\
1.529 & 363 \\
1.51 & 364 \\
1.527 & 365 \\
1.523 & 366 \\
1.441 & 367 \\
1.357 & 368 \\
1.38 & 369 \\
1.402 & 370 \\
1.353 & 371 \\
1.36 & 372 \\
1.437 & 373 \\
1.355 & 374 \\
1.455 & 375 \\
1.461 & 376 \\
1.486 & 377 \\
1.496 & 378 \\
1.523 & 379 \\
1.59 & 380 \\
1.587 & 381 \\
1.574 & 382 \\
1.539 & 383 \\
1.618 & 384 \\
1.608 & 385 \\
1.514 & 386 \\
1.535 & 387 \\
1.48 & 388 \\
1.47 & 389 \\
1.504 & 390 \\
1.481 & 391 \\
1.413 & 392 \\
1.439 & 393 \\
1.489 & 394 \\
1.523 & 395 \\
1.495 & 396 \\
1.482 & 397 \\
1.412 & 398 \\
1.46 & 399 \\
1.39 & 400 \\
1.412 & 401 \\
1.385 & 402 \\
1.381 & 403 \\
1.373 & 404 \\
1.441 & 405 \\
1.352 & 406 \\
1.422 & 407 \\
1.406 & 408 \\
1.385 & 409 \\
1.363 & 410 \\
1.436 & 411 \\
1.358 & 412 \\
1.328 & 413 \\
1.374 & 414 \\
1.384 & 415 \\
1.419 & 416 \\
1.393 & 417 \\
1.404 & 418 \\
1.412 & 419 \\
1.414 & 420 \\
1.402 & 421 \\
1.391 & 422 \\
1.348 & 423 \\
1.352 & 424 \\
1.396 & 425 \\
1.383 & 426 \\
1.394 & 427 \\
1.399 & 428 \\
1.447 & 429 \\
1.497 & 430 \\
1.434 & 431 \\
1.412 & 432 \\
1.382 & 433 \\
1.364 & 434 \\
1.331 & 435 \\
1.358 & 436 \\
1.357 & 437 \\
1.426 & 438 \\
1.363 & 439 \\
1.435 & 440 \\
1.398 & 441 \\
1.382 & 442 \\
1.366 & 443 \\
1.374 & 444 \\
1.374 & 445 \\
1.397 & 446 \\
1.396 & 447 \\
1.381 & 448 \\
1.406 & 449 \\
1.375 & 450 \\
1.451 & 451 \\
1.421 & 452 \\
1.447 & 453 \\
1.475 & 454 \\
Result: 0.06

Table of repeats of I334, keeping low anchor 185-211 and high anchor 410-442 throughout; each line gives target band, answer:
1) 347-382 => -0.07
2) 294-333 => -0.17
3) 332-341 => -0.11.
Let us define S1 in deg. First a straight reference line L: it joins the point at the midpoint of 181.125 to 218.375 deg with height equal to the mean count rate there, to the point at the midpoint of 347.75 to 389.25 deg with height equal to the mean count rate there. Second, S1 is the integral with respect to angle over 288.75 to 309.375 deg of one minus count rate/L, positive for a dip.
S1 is -2.29 deg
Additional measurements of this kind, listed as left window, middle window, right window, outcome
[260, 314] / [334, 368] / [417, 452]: 2.33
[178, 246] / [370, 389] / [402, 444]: -0.91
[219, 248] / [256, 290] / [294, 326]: -2.66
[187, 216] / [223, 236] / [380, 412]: -4.83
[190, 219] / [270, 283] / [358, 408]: -4.36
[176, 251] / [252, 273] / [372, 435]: -4.00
